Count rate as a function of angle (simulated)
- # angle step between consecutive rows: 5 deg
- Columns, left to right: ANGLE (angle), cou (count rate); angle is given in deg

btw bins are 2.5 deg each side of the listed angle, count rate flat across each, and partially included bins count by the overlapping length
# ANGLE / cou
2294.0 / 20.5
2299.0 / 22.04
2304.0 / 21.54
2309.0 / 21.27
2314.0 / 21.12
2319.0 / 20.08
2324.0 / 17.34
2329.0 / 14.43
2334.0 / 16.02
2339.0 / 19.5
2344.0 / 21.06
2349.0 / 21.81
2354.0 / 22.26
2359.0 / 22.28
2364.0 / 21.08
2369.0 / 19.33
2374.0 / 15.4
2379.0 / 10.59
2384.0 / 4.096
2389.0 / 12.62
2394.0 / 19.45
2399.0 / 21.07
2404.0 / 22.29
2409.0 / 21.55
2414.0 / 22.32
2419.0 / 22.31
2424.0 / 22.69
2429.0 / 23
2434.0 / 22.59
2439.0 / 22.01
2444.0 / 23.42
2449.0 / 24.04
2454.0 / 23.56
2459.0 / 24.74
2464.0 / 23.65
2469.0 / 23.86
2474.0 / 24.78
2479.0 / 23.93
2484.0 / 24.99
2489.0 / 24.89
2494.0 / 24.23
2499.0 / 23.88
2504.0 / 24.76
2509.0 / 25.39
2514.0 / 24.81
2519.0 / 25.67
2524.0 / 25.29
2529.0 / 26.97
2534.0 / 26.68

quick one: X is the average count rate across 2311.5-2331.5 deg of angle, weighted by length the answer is 18.2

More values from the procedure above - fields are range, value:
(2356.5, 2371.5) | 20.9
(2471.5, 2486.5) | 24.6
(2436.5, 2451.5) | 23.2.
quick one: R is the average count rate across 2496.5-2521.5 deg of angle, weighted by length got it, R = 24.9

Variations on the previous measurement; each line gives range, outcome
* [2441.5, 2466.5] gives 23.9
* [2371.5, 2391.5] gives 10.7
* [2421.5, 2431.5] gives 22.8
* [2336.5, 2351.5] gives 20.8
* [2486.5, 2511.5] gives 24.6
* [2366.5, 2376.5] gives 17.4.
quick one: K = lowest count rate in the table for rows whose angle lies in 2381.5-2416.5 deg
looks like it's 4.096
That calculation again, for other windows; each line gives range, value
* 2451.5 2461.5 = 23.56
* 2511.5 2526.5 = 24.81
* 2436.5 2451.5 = 22.01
